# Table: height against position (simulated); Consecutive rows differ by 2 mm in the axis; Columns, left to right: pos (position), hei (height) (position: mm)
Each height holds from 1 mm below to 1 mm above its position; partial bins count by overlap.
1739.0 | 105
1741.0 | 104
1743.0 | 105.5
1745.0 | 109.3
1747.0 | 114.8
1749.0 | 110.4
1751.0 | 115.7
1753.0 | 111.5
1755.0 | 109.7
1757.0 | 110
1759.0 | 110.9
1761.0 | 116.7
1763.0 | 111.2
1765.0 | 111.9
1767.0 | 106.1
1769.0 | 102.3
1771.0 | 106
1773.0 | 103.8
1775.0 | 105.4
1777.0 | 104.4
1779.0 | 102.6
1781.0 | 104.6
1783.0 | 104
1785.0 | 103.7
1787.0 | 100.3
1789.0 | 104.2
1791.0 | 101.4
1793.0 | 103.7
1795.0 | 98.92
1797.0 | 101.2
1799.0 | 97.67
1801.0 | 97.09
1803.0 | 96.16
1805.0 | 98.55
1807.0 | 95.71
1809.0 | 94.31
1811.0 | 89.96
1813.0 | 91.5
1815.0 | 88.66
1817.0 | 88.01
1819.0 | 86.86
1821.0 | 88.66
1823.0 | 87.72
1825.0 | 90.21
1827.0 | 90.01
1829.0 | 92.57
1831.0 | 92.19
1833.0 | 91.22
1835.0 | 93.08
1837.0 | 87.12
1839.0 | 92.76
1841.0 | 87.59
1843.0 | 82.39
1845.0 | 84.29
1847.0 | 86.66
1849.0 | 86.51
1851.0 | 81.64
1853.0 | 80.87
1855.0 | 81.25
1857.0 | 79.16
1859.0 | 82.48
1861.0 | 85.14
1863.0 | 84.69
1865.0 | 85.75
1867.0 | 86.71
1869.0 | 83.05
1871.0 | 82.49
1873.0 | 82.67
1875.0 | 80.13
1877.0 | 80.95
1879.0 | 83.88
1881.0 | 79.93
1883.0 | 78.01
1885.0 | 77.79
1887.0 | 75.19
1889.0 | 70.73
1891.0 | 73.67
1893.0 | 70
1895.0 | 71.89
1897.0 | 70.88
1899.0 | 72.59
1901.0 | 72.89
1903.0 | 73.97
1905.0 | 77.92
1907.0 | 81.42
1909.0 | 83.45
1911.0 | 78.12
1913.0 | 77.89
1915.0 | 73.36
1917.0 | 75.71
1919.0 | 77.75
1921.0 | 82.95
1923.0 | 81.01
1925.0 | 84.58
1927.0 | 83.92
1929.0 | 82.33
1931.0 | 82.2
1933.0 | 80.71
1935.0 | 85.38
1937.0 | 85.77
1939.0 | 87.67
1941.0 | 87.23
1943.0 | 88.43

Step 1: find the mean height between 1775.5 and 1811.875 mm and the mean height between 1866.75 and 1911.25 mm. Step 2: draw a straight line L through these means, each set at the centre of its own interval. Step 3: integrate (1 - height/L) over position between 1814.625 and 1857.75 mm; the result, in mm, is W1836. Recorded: 1.3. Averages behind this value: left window 100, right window 77.6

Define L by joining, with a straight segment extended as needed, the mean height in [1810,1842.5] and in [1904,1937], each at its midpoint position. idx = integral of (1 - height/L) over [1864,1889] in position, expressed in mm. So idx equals 1.2 mm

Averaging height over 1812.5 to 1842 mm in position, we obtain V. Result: 89.8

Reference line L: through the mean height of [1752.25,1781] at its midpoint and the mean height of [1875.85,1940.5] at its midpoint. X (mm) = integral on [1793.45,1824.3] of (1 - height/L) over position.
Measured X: 1.8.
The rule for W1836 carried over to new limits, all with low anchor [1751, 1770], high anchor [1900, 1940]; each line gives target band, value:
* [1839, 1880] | 3.6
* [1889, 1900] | 1.7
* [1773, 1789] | 0.4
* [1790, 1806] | 0.6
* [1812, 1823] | 1.2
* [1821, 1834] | 1.0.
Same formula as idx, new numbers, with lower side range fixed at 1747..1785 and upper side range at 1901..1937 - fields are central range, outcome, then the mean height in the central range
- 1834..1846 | 0.9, 87.9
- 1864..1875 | 0.7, 83.8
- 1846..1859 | 1.4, 82.7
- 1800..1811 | 0.6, 95.8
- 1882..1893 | 1.4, 74.6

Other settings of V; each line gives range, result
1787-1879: 89.5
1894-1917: 75.8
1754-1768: 111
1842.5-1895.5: 80.7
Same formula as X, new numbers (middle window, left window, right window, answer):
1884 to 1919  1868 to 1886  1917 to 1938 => 2.75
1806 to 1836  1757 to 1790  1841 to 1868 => 0.75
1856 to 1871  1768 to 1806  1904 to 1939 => 1.04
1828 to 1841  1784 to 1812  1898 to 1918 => 0.04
